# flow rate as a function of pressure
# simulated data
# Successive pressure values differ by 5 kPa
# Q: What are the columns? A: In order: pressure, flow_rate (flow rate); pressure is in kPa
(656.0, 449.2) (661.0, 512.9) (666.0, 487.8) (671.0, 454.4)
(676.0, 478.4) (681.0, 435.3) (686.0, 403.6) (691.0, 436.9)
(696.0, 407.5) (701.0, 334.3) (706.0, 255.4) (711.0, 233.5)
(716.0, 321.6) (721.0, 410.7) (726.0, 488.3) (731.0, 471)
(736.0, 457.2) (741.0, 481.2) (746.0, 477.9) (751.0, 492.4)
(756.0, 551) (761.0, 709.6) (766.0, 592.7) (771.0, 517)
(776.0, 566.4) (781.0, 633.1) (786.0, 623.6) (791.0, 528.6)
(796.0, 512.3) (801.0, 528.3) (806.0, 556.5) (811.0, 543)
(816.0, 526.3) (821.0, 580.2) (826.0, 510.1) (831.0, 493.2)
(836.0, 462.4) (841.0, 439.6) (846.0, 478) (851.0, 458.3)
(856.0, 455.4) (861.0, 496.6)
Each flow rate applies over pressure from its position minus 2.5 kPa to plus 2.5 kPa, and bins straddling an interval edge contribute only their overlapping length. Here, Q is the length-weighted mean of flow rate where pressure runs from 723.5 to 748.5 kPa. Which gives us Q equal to 475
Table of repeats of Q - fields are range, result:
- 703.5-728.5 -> 342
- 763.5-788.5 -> 587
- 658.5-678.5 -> 483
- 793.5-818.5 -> 533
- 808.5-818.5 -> 535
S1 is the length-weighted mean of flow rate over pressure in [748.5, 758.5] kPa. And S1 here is 522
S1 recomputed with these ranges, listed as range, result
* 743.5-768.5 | 565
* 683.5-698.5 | 416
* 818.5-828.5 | 545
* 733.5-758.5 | 492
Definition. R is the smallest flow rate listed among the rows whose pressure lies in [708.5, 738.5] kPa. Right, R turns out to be 233.5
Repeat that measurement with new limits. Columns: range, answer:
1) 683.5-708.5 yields 255.4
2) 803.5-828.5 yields 510.1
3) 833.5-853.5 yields 439.6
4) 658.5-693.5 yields 403.6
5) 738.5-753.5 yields 477.9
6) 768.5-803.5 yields 512.3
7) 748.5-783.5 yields 492.4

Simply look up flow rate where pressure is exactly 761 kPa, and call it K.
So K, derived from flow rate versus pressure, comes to 709.6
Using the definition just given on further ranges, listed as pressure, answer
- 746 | 477.9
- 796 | 512.3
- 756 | 551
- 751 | 492.4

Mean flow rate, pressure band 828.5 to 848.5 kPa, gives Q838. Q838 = 468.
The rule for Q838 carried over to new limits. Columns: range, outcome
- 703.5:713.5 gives 244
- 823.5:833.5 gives 502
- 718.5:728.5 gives 450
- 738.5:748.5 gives 480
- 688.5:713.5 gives 334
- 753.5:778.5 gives 587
